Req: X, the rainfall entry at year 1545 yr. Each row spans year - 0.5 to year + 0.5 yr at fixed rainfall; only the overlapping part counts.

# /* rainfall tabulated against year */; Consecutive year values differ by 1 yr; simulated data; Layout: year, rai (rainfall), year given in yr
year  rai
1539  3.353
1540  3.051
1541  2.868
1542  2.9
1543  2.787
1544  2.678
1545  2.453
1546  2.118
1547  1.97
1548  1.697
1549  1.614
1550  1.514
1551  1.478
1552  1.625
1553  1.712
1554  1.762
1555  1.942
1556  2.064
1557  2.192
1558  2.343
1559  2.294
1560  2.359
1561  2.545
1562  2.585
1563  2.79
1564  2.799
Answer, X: 2.453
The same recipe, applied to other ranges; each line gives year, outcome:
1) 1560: 2.359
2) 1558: 2.343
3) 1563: 2.79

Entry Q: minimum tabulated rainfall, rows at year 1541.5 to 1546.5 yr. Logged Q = 2.118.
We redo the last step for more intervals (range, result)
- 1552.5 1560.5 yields 1.712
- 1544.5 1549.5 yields 1.614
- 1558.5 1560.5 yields 2.294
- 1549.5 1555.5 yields 1.478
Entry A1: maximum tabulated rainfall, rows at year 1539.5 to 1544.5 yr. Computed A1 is 3.051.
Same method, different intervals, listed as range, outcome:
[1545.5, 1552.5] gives 2.118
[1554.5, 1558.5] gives 2.343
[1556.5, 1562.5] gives 2.585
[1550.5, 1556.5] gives 2.064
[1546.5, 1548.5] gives 1.97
